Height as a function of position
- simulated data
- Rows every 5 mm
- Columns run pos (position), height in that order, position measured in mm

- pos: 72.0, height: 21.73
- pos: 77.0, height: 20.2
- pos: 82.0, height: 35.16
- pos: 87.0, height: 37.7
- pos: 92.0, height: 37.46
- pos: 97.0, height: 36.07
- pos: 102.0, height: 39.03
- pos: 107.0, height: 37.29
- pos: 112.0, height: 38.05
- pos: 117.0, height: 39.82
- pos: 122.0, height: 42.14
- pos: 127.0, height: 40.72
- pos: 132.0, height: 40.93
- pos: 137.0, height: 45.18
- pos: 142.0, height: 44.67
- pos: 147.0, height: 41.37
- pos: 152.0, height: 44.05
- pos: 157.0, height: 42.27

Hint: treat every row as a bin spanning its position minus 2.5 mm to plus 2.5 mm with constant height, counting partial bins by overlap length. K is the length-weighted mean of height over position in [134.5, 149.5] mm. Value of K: 43.7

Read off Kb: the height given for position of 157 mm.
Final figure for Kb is 42.27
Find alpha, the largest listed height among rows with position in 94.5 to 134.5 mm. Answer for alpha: 42.14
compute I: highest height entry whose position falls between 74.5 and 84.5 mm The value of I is 35.16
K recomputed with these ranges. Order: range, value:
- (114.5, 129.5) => 40.9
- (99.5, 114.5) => 38.1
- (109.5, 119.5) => 38.9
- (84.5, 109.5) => 37.5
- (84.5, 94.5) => 37.6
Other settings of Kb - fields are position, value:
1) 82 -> 35.16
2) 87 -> 37.7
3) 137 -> 45.18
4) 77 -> 20.2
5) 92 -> 37.46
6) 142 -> 44.67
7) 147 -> 41.37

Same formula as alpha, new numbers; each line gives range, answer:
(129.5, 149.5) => 45.18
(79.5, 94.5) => 37.7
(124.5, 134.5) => 40.93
